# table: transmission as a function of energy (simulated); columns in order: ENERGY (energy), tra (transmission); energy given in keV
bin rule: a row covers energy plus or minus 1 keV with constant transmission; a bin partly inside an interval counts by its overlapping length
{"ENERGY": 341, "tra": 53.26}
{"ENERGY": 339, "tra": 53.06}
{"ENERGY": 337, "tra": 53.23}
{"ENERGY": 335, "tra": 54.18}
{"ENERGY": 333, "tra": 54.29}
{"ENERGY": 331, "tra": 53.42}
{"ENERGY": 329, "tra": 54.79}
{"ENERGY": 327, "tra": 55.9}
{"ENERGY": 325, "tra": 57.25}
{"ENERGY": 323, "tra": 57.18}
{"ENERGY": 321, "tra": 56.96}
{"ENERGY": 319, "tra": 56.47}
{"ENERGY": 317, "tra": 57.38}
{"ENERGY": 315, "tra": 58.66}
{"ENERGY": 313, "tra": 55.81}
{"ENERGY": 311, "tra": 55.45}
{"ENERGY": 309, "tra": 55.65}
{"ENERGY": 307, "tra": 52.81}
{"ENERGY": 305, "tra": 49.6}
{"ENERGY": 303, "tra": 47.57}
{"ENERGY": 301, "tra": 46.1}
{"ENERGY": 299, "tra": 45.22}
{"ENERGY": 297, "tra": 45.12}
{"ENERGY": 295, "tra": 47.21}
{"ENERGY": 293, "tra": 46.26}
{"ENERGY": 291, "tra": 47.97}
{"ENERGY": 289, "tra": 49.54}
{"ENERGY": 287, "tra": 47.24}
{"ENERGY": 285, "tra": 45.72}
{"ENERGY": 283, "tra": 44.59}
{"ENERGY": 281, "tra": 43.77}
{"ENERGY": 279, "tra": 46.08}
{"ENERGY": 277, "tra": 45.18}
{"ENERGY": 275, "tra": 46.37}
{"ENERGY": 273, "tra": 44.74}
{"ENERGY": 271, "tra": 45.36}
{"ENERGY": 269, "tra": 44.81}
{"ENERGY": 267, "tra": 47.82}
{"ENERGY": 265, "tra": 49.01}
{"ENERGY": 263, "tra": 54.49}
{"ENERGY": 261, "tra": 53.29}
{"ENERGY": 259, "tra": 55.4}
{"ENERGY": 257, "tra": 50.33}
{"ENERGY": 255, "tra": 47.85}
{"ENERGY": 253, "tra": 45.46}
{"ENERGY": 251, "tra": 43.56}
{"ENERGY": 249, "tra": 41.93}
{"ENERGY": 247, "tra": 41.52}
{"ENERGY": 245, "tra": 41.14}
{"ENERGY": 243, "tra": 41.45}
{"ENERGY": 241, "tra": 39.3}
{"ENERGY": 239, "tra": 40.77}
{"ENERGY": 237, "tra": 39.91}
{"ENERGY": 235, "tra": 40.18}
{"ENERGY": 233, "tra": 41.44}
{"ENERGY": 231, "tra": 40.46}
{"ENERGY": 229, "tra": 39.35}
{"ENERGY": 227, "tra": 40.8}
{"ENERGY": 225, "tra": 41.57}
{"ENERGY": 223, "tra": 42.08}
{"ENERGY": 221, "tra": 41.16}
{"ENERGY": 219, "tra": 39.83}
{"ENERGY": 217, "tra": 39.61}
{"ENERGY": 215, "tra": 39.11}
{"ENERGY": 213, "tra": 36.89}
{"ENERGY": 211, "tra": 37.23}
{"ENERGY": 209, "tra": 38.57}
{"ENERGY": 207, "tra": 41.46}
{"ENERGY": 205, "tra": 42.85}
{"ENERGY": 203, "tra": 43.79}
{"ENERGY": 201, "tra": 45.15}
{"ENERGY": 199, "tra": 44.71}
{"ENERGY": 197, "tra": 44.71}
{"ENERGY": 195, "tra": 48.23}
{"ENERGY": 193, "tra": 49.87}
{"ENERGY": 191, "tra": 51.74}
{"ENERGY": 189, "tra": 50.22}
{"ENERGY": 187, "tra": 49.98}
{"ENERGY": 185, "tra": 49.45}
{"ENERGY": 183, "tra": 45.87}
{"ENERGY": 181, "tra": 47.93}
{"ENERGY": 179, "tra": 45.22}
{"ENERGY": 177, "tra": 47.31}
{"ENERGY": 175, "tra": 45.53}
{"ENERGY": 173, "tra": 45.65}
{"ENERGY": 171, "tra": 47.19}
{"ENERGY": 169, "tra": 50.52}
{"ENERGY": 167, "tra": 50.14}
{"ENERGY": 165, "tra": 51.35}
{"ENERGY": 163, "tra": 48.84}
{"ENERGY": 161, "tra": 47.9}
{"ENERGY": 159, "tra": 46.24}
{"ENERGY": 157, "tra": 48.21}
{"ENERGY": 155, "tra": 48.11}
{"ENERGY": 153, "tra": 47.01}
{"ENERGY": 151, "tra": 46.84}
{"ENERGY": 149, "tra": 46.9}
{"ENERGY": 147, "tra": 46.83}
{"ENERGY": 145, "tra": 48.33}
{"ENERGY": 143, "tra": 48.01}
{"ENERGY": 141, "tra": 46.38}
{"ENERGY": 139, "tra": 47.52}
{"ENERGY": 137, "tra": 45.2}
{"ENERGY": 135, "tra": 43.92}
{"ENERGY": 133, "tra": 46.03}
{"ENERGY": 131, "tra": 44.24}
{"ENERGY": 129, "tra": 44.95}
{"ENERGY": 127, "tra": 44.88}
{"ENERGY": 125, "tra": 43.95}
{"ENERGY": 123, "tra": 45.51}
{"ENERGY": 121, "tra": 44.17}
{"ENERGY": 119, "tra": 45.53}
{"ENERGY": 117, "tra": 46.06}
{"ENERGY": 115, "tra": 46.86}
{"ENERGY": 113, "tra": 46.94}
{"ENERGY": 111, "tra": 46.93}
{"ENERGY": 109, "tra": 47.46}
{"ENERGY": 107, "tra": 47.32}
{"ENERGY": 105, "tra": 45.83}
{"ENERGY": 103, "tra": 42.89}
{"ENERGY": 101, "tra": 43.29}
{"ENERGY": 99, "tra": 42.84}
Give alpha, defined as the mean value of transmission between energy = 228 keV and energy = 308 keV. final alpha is 45.6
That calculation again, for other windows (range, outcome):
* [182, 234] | 43.3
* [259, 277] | 48.5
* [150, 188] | 47.9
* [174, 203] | 47.4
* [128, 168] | 47.1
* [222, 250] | 40.9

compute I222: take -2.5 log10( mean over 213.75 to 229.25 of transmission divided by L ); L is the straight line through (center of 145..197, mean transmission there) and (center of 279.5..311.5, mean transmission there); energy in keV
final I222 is 0.19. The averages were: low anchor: 48.1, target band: 40.4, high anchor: 48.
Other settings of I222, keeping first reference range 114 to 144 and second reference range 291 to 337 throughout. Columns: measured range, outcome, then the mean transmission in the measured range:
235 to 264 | 0.11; 45.3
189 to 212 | 0.09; 44.6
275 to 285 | 0.14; 45.1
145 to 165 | -0.03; 47.7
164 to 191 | -0.02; 48.3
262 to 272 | 0.06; 48.3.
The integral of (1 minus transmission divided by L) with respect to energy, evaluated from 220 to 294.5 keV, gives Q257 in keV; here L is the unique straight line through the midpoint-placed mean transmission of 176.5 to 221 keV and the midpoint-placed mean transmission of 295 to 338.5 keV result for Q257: 6.2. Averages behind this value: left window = 44.4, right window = 53.3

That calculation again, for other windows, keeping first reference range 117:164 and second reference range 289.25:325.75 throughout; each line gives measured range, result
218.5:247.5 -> 5.14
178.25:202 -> 0.12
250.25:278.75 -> 1.39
